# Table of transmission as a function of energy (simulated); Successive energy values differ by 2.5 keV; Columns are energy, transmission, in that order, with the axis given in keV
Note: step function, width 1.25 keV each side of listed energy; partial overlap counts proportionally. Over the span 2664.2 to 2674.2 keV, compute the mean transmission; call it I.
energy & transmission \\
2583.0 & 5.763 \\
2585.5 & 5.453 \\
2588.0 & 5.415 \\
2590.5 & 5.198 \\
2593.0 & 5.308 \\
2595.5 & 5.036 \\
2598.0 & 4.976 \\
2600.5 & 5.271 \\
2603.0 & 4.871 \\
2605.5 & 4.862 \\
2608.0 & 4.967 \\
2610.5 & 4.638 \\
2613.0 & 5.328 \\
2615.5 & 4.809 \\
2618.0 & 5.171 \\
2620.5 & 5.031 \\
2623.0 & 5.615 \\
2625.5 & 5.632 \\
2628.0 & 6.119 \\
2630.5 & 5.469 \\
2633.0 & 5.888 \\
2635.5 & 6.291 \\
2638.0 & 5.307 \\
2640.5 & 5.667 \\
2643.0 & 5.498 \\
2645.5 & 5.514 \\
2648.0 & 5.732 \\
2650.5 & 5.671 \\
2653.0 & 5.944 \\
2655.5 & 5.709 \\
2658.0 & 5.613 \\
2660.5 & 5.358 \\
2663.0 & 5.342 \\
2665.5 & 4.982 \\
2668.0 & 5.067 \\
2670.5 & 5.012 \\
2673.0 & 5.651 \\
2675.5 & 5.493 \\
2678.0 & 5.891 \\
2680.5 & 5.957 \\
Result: 5.18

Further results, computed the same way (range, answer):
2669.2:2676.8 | 5.39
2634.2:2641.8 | 5.75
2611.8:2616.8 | 5.07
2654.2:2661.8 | 5.56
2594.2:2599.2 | 5.01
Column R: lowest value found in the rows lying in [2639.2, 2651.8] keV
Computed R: 5.498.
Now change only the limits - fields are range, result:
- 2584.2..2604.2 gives 4.871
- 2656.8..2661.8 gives 5.358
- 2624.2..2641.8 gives 5.307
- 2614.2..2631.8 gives 4.809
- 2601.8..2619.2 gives 4.638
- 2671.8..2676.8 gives 5.493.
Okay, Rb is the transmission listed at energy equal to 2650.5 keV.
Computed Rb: 5.671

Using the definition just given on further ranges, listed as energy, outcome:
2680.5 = 5.957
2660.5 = 5.358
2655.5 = 5.709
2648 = 5.732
